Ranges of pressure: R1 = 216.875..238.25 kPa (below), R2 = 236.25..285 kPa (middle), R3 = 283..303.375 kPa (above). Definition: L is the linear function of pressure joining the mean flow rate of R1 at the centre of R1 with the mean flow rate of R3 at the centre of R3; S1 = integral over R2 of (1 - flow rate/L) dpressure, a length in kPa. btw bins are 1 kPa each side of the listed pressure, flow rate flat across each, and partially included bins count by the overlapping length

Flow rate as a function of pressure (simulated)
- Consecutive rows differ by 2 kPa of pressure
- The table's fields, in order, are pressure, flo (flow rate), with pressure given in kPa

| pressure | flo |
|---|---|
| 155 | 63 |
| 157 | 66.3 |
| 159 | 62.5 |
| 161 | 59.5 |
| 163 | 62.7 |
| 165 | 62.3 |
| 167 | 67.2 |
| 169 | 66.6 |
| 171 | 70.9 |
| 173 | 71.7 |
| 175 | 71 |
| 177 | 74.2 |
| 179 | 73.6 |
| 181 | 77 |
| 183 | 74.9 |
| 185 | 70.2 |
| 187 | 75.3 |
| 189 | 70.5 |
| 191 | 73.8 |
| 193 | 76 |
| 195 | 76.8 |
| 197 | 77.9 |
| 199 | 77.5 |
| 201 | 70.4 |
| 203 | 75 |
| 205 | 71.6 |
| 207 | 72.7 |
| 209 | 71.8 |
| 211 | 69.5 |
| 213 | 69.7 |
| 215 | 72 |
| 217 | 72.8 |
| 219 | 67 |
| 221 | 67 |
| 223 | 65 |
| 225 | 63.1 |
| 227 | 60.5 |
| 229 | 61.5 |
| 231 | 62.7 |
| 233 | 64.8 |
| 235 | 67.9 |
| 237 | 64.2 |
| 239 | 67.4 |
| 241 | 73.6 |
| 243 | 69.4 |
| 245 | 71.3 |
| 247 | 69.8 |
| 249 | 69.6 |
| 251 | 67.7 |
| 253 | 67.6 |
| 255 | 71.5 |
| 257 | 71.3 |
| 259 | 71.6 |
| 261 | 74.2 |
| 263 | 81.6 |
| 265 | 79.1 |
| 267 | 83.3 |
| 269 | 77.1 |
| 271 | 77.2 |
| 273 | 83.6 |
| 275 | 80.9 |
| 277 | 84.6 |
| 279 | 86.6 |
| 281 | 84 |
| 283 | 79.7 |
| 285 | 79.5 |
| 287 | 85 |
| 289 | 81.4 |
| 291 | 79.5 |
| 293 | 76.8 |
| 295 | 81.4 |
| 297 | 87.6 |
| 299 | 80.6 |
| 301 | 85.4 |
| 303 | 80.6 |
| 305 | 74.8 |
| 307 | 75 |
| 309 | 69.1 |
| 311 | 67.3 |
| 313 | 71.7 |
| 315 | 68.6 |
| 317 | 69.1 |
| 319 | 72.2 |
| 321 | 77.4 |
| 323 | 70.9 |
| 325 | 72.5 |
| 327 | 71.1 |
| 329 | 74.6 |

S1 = -1.3 kPa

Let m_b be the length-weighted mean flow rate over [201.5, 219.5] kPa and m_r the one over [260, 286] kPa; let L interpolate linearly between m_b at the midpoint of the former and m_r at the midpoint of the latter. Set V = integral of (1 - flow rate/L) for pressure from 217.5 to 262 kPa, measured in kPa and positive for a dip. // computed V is 4.8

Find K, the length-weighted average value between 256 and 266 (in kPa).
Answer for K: 75.6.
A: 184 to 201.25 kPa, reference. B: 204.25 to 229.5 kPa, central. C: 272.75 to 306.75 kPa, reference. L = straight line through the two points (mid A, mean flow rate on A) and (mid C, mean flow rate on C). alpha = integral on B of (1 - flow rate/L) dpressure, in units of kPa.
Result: 2.7 kPa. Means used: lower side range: 74.4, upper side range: 81.7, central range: 68.1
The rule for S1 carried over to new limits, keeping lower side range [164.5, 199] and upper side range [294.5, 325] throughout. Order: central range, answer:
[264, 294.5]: -2.7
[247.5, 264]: 0.5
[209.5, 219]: 0.3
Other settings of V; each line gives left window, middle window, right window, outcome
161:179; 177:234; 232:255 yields -2.04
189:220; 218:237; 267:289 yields 2.84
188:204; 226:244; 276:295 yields 2.79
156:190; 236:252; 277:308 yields 1.52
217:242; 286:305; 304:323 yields -3.05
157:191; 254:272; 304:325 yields -1.39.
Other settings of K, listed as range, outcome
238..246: 70.4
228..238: 64.2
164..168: 64.8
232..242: 67.6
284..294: 80.4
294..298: 84.5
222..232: 62.6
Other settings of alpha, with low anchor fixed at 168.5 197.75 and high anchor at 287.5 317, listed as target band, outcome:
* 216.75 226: 1.0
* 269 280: -0.9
